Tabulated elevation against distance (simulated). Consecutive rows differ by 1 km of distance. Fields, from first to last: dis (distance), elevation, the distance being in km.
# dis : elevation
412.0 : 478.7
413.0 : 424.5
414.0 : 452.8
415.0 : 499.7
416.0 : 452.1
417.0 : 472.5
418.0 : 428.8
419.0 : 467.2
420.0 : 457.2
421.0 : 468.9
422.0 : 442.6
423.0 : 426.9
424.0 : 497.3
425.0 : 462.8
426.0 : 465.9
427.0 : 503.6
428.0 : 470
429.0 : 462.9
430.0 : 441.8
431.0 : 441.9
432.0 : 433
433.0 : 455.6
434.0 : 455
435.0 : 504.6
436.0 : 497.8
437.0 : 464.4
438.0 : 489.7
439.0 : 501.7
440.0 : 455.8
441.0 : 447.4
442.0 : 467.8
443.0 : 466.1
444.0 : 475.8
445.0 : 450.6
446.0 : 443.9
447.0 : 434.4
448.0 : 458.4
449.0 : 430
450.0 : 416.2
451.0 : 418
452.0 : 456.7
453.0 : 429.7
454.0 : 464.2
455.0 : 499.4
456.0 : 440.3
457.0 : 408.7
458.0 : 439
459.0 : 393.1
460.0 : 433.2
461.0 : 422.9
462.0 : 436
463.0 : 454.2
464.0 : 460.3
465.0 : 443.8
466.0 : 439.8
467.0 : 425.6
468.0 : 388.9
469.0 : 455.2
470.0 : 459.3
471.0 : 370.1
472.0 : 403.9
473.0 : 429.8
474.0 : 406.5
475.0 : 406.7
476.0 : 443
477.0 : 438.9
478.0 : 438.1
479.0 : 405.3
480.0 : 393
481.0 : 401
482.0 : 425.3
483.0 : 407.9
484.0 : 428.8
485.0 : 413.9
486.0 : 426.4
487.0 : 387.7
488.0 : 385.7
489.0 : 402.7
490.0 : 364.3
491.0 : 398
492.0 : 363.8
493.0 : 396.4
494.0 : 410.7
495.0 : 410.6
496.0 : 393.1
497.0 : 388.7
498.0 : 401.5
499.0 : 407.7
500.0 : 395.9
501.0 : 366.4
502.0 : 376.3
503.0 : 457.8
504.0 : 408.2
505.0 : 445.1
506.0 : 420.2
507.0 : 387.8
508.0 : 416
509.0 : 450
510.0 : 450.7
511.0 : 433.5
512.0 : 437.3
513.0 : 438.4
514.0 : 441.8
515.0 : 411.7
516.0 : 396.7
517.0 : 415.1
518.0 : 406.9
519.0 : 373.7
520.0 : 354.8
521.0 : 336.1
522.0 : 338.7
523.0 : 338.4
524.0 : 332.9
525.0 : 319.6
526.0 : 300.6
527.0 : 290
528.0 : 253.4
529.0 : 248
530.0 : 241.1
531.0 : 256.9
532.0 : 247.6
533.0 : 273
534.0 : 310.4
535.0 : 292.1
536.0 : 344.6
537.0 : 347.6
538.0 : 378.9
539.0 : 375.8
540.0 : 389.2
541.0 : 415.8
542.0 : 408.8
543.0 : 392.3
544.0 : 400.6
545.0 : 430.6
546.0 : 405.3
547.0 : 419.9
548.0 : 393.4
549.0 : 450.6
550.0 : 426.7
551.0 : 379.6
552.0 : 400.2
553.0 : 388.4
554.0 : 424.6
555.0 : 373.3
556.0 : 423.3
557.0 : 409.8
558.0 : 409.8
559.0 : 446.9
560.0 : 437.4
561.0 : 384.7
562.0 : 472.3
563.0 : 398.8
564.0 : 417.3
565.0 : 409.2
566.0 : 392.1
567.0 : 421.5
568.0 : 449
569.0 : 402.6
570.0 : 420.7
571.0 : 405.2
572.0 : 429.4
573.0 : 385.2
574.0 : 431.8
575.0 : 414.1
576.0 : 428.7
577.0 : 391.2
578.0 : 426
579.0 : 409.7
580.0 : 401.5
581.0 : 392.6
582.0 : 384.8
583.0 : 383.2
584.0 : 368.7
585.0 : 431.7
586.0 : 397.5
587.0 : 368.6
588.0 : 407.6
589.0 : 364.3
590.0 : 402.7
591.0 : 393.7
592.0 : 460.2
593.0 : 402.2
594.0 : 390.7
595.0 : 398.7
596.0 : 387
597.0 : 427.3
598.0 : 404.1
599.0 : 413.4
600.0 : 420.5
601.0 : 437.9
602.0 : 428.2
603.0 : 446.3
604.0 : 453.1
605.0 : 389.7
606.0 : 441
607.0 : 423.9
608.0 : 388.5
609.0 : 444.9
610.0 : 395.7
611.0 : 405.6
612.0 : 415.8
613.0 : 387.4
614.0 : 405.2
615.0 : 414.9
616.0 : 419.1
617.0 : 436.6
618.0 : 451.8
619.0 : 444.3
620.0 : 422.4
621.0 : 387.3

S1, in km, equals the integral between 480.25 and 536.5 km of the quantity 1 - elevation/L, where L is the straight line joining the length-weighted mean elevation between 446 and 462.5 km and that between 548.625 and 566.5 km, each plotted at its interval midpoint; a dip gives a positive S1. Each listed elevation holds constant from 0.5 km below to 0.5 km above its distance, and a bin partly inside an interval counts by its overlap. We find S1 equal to 6.5 km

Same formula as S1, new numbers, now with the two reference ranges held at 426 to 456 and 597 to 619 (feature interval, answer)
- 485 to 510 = 2.4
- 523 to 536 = 4.6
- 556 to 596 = 1.8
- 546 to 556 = 0.6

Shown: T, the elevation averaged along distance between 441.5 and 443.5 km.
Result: 467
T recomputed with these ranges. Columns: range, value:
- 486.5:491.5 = 388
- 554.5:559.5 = 413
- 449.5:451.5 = 417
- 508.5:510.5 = 450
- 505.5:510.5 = 425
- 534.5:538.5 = 341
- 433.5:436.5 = 486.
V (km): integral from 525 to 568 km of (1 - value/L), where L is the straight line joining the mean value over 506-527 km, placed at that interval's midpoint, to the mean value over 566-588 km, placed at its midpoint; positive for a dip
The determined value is 2.6 km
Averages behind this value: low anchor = 387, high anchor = 407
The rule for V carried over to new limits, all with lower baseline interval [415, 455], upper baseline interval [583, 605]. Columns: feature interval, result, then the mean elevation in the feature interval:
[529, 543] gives 3.2 km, 329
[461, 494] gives 2.2 km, 416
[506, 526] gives 1.9 km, 392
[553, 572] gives 0.1 km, 416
